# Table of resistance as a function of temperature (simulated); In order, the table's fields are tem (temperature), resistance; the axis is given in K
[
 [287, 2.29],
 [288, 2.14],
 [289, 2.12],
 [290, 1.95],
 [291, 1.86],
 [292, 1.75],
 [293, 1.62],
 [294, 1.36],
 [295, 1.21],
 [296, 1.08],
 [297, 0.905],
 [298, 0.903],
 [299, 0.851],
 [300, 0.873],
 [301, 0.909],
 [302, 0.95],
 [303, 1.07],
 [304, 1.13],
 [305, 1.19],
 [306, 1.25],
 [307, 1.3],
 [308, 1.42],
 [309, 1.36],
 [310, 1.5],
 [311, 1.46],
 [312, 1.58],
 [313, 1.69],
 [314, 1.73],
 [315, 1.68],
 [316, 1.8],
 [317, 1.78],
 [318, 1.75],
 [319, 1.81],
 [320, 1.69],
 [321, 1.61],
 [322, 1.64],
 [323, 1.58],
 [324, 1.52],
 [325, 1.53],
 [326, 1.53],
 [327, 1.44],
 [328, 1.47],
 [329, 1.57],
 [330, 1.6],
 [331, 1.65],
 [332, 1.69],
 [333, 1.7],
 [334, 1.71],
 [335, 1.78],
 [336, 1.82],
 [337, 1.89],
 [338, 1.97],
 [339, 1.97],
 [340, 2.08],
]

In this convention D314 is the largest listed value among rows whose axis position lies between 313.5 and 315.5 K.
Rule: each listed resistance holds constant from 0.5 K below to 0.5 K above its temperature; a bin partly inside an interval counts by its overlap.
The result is 1.73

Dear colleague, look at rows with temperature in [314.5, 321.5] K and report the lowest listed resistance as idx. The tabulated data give 1.61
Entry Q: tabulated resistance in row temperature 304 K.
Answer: 1.13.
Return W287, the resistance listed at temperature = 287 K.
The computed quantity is 2.29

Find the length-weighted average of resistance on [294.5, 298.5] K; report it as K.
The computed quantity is 1.02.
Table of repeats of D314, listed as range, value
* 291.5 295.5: 1.75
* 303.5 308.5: 1.42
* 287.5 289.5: 2.14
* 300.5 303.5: 1.07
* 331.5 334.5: 1.71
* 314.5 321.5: 1.81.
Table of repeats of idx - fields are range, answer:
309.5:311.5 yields 1.46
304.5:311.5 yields 1.19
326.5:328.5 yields 1.44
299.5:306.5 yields 0.873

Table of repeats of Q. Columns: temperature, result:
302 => 0.95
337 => 1.89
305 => 1.19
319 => 1.81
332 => 1.69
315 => 1.68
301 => 0.909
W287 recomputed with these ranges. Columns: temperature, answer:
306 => 1.25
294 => 1.36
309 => 1.36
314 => 1.73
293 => 1.62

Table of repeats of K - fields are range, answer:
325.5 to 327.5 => 1.48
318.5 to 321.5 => 1.7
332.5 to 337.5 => 1.78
